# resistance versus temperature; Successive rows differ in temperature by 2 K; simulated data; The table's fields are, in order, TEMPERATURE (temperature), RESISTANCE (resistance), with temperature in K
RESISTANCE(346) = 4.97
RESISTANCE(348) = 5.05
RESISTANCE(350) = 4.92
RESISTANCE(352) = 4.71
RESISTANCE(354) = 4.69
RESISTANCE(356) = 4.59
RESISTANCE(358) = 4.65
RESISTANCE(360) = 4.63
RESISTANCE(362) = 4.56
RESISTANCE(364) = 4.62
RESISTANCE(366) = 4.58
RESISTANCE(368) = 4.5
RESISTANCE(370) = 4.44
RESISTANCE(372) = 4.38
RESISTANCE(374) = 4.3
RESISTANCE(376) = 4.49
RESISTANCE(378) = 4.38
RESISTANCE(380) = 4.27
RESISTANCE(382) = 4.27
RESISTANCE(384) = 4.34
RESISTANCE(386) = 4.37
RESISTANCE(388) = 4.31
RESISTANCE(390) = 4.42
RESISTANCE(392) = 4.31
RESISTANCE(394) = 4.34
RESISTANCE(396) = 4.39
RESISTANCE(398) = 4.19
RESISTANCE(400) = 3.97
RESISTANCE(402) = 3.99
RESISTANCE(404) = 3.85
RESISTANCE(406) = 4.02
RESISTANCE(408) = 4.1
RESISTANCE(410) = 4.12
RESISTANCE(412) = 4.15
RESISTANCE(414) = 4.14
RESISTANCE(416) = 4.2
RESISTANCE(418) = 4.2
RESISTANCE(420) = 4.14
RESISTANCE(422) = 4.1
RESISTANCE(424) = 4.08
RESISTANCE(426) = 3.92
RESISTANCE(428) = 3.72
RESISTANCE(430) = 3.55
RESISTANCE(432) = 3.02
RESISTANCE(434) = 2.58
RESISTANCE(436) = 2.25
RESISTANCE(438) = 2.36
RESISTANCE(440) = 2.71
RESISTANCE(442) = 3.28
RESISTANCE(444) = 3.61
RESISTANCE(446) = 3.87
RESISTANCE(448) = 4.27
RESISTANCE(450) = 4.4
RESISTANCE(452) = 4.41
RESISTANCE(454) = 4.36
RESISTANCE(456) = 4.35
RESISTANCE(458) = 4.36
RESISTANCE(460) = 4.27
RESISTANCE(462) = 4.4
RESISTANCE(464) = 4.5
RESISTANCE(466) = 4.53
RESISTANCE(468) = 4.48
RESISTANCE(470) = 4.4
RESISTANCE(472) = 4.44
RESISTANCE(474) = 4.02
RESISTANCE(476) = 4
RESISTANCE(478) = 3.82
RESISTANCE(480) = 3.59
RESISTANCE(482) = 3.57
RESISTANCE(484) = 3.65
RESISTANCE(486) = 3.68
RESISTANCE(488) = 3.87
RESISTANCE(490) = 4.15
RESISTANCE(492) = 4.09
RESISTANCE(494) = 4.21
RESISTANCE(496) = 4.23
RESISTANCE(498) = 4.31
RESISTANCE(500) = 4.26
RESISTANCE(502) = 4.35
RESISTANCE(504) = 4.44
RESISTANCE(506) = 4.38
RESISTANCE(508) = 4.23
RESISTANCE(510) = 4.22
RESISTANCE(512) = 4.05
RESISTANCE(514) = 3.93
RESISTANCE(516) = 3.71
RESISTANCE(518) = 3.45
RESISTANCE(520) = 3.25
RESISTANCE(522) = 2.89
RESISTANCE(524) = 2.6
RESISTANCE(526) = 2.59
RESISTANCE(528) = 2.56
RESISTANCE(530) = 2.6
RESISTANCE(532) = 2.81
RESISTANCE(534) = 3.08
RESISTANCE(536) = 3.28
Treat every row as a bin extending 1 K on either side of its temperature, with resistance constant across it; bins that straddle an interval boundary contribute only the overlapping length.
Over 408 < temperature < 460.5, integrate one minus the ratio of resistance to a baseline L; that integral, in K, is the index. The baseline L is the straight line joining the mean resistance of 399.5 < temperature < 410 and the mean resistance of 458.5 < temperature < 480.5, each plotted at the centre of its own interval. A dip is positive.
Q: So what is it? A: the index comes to 4.1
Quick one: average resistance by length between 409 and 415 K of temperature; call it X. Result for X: 4.14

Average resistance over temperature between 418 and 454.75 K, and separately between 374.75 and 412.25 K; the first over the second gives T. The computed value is 0.85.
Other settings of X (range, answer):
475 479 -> 3.91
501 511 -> 4.32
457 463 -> 4.34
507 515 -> 4.11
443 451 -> 4.04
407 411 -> 4.11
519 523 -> 3.07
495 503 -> 4.29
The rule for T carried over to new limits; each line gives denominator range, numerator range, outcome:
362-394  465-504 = 0.93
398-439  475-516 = 1.08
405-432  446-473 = 1.10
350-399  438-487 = 0.90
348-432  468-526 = 0.91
